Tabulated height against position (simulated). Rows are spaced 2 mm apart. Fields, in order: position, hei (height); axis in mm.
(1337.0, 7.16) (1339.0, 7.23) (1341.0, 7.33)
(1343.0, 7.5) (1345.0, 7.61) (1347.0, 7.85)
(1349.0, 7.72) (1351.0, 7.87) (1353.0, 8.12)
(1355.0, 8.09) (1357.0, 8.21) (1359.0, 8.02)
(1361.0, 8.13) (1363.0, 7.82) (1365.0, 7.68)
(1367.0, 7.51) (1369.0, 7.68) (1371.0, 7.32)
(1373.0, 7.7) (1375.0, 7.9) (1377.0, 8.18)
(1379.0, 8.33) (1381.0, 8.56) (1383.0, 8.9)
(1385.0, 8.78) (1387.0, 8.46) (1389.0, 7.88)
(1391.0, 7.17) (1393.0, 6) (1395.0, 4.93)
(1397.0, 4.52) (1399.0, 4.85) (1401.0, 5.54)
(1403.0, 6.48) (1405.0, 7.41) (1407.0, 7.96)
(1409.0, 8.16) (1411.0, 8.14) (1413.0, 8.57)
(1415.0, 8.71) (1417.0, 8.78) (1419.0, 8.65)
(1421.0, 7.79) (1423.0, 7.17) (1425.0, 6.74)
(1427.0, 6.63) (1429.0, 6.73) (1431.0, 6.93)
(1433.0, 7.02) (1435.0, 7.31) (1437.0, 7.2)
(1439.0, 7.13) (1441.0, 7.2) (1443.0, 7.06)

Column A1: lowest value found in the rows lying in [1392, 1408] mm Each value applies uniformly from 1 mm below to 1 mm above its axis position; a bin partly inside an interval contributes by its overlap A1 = 4.52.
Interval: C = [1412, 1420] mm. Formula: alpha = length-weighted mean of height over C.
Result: 8.68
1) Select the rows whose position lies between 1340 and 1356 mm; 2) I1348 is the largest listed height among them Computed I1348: 8.12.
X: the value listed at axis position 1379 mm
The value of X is 8.33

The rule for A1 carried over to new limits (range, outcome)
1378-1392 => 7.17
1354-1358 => 8.09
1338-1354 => 7.23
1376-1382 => 8.18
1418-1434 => 6.63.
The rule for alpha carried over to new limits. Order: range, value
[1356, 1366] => 7.97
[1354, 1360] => 8.11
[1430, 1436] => 7.09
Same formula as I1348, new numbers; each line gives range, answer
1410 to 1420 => 8.78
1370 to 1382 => 8.56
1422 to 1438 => 7.31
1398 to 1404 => 6.48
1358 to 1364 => 8.13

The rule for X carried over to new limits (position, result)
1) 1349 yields 7.72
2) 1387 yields 8.46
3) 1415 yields 8.71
